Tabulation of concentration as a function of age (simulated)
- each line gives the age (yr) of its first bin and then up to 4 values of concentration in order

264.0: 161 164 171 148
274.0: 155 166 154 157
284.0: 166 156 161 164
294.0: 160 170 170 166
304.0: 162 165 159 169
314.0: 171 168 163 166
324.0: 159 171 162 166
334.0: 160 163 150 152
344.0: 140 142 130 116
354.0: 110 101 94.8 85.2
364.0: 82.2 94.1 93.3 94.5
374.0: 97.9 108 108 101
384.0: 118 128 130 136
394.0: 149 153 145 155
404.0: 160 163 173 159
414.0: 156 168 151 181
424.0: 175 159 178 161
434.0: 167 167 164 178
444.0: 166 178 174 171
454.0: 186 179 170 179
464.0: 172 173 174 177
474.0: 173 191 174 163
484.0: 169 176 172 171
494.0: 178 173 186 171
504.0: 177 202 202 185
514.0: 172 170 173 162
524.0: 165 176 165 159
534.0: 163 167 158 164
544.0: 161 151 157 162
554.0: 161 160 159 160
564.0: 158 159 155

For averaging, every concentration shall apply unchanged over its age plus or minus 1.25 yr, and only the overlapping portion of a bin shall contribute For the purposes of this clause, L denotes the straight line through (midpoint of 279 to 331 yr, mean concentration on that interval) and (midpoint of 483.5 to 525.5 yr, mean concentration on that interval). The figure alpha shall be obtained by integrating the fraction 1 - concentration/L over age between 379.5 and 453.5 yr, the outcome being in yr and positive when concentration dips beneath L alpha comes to 6.11 yr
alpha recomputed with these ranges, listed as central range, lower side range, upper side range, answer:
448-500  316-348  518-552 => -4.4 yr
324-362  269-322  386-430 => 5.3 yr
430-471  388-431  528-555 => -3.4 yr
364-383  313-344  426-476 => 7.7 yr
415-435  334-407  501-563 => -4.1 yr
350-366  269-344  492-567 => 6.4 yr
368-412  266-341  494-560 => 9.0 yr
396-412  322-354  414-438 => 0.4 yr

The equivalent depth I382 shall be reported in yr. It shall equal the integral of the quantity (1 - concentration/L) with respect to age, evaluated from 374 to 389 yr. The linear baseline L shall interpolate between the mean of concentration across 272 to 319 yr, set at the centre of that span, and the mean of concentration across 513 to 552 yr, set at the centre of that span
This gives 4.6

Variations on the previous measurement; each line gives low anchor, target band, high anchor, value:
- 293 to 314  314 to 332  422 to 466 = 0.1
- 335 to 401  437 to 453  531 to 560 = -4.0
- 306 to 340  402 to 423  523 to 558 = -0.1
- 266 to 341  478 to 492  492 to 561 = -0.2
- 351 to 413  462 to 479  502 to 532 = -2.1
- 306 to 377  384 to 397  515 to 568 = 0.5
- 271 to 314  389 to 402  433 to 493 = 1.8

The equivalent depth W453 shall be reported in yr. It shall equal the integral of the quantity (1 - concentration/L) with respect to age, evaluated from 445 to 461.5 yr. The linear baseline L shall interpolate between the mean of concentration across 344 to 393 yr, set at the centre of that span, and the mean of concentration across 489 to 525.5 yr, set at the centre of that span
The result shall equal -2.75 yr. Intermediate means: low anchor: 110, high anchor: 177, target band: 176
